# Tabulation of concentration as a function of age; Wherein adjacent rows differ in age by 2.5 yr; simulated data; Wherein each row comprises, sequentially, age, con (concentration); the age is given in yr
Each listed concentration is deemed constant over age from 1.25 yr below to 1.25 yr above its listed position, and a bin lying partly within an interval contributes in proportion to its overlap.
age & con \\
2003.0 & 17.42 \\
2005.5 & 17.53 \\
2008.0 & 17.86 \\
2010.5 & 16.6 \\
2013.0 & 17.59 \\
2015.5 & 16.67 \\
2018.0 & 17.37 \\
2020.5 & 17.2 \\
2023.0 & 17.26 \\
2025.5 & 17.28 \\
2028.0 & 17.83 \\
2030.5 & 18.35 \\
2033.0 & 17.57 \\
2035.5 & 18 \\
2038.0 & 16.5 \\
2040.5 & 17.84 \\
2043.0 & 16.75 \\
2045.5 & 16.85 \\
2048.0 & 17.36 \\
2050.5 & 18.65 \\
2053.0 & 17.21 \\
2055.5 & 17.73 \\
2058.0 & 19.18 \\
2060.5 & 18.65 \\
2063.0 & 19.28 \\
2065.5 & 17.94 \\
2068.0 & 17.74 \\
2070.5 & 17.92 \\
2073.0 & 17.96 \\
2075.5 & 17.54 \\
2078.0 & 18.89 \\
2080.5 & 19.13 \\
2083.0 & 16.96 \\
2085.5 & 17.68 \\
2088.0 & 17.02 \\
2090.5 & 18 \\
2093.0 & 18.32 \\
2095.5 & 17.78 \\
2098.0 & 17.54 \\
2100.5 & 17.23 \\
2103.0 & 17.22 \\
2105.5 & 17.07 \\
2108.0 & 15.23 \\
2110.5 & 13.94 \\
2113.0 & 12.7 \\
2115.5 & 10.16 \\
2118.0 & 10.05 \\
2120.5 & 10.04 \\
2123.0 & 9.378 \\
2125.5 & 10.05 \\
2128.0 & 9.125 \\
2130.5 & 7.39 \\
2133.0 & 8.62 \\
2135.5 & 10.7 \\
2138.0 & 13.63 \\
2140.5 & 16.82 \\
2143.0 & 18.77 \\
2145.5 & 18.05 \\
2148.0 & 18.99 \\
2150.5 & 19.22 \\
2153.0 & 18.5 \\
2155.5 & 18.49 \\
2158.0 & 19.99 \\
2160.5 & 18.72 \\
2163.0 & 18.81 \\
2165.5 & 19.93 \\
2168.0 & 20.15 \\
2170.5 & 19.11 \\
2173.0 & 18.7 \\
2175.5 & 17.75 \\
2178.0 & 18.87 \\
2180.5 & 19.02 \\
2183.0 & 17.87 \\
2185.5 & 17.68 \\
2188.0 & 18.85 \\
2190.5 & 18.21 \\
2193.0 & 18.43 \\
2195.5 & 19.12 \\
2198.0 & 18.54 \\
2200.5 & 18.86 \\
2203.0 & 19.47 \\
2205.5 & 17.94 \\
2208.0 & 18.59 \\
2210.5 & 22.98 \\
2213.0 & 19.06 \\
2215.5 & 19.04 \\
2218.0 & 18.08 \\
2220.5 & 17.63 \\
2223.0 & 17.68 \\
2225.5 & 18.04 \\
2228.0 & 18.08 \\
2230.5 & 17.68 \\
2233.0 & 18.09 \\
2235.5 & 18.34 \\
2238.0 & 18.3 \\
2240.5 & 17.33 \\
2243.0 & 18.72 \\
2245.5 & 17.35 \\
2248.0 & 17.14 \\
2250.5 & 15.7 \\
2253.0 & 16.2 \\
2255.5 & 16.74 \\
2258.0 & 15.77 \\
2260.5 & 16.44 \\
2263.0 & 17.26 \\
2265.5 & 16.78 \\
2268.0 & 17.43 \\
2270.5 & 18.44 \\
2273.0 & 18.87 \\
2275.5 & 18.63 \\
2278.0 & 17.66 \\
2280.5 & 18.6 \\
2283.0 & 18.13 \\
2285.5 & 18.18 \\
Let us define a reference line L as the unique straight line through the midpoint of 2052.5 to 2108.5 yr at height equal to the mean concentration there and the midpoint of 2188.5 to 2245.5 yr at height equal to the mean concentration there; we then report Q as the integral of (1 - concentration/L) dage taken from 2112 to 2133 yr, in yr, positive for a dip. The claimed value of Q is 9.6 yr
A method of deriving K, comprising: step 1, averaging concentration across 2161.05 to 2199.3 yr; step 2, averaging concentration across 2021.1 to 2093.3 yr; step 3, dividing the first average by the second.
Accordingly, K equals 1.05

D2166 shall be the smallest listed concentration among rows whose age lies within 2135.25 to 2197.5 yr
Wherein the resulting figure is 10.7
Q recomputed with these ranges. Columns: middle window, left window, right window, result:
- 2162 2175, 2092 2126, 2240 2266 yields -3.4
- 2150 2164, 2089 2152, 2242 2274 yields -3.7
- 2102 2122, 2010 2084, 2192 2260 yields 5.2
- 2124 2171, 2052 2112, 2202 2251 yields 5.1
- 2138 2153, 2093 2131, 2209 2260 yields -3.5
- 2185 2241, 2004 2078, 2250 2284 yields -3.6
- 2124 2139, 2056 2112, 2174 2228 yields 6.8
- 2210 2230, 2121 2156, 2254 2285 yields -3.0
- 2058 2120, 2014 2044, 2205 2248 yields 3.4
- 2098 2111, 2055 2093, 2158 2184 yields 1.4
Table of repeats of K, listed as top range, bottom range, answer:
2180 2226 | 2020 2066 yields 1.05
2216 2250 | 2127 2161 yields 1.15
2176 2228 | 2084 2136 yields 1.37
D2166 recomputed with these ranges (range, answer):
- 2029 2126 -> 9.378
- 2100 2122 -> 10.04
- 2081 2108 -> 15.23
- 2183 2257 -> 15.7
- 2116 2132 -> 7.39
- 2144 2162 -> 18.05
